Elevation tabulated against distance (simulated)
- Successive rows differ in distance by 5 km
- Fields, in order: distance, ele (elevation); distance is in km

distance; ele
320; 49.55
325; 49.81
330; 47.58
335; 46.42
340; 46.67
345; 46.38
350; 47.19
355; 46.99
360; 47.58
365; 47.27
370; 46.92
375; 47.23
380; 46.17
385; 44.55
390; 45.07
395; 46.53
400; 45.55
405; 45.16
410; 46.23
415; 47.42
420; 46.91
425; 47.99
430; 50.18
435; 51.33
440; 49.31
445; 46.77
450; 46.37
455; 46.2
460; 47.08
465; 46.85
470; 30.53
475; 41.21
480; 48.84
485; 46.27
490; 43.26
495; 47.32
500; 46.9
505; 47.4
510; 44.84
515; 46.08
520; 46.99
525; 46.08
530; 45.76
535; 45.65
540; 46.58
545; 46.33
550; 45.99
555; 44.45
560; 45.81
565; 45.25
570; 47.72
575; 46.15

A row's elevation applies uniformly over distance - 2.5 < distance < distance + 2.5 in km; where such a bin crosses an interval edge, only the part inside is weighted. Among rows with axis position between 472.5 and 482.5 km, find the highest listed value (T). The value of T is 48.84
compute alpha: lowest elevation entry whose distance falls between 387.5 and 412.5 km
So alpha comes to 45.07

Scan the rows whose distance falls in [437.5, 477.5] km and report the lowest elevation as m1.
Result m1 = 30.53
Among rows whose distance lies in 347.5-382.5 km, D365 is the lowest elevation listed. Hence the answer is 46.17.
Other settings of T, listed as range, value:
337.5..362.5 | 47.58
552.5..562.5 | 45.81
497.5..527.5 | 47.4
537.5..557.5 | 46.58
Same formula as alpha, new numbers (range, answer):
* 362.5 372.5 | 46.92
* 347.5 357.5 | 46.99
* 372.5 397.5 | 44.55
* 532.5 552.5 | 45.65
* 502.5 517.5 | 44.84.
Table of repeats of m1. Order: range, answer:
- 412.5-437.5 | 46.91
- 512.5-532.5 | 45.76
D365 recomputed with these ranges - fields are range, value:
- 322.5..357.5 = 46.38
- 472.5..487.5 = 41.21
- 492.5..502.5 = 46.9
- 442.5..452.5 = 46.37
